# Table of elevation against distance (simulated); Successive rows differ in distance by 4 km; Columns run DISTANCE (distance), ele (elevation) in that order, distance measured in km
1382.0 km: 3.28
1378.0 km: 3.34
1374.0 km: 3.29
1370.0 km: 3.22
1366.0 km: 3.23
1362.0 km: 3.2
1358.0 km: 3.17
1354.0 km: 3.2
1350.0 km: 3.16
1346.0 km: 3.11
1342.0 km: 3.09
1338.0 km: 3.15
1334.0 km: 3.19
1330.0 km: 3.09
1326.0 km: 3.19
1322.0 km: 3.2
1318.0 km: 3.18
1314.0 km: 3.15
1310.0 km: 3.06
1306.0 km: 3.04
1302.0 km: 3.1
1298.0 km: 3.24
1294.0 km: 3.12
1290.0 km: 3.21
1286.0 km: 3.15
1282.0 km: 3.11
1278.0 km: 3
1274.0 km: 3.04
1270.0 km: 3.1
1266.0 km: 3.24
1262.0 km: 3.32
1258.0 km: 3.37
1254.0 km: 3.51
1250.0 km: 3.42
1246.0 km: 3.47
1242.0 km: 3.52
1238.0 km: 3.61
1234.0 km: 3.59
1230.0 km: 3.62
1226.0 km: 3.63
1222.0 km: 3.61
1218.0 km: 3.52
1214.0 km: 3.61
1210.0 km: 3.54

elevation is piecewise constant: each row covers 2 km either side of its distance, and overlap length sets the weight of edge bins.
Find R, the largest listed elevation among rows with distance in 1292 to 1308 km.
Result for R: 3.24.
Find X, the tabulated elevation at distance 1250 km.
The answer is 3.42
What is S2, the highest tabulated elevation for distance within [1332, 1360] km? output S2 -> 3.2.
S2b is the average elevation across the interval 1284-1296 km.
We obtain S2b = 3.16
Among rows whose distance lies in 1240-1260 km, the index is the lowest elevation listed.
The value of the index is 3.37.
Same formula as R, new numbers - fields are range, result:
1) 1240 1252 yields 3.52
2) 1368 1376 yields 3.29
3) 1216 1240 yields 3.63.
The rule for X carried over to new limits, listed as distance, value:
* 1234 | 3.59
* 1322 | 3.2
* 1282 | 3.11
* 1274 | 3.04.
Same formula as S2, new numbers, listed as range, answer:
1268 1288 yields 3.15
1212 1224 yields 3.61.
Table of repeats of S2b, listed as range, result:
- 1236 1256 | 3.51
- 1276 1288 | 3.09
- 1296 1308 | 3.13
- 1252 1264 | 3.4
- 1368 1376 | 3.25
